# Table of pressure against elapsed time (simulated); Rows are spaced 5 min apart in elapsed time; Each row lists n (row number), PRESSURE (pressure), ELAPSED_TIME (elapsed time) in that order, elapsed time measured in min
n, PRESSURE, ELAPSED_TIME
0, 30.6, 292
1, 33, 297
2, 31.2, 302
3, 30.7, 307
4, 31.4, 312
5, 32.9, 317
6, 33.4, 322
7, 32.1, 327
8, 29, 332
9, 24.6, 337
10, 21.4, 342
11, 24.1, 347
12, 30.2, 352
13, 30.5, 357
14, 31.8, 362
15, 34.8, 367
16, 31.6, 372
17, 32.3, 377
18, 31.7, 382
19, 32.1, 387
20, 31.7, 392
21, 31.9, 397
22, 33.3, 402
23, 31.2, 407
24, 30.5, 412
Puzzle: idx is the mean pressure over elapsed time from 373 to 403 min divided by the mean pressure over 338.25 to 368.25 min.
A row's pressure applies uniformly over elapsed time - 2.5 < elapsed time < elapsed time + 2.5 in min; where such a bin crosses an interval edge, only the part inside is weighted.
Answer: 1.1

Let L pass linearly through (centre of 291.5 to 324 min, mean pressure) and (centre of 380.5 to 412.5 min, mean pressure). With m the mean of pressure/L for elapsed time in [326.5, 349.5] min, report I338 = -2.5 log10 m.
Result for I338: 0.23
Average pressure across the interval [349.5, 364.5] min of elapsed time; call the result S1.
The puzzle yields 30.8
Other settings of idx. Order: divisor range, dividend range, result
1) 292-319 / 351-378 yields 1.01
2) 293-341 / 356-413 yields 1.05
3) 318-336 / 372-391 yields 1.03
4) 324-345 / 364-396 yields 1.20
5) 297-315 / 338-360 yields 0.84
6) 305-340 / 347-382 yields 1.03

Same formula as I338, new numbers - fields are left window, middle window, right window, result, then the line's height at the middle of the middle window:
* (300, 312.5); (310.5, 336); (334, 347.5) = -0.151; 27.3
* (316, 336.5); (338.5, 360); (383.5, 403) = 0.183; 31.4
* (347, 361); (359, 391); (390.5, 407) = -0.057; 30.7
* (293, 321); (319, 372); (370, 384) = 0.090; 31.9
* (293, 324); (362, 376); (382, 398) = -0.032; 31.9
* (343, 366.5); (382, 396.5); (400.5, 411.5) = -0.032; 31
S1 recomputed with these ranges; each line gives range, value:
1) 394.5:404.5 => 32.6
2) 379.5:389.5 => 31.9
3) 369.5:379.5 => 31.9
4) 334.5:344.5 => 23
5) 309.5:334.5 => 31.8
